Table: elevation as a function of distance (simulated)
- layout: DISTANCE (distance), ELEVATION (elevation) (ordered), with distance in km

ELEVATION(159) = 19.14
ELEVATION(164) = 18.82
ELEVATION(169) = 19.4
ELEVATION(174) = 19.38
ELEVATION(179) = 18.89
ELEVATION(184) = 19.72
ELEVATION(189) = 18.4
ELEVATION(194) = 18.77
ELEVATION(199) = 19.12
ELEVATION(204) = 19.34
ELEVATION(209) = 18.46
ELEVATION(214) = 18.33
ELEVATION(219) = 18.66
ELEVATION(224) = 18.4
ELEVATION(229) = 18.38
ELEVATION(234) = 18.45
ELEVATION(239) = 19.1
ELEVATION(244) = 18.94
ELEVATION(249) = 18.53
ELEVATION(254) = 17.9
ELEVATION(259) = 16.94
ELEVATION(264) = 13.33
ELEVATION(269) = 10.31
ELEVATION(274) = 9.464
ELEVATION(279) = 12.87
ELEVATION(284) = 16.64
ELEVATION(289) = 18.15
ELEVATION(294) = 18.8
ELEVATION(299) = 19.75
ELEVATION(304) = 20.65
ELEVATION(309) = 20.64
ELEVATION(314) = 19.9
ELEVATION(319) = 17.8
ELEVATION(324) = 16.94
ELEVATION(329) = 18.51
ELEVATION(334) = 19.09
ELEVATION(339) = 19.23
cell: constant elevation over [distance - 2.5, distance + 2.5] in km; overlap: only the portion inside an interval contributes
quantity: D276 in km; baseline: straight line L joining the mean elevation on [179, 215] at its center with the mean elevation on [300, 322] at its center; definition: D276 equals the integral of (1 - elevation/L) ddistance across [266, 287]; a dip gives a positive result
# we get 7.5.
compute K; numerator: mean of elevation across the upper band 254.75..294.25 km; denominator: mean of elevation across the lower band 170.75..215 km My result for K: 0.8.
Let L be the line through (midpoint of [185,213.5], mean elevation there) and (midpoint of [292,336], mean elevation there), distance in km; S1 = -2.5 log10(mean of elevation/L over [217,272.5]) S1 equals 0.12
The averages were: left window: 18.8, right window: 19.1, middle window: 17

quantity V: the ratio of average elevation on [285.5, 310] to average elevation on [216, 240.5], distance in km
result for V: 1.05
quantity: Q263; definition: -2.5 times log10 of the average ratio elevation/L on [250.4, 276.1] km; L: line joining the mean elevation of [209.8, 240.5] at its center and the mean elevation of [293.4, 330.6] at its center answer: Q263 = 0.33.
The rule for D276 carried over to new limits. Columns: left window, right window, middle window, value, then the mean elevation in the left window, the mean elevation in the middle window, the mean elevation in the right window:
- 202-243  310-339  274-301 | 3.1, 18.6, 16.5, 18.6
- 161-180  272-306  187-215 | -0.4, 19.1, 18.8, 16.7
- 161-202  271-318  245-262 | 0.2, 19.1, 17.8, 17.4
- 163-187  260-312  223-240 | -0.9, 19.3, 18.6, 16.1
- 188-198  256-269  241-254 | -2.8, 18.7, 18.6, 14.3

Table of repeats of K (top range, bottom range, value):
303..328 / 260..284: 1.54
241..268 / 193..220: 0.89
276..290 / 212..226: 0.83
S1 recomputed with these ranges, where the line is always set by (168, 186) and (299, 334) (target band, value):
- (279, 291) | 0.17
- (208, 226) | 0.05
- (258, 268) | 0.33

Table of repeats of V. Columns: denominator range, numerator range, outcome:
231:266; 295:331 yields 1.08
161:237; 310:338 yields 0.99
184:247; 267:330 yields 0.91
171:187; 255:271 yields 0.73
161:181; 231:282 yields 0.82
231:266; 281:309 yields 1.07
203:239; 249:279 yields 0.75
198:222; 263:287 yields 0.67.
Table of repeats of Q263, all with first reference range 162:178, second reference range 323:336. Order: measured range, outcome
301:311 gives -0.12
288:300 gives -0.02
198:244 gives 0.01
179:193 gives 0.01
